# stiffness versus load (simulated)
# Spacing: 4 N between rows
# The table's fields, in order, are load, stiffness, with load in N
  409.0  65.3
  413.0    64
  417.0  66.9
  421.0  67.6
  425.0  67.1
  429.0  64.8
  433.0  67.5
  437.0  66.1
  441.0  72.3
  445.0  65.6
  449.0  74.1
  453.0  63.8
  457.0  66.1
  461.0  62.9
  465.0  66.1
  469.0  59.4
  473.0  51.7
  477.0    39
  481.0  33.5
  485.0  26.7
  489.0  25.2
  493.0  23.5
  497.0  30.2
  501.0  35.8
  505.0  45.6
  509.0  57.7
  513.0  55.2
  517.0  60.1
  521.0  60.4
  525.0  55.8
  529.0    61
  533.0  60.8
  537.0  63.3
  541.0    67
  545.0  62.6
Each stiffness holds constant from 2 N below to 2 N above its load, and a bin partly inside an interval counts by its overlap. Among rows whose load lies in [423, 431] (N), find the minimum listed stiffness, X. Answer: 64.8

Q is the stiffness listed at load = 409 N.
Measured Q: 65.3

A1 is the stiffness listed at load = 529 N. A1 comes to 61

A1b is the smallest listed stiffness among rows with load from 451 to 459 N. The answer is 63.8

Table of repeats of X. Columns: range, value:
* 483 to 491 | 25.2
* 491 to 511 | 23.5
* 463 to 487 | 26.7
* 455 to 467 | 62.9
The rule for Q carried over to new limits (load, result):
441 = 72.3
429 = 64.8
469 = 59.4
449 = 74.1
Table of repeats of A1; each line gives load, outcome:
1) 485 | 26.7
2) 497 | 30.2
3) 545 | 62.6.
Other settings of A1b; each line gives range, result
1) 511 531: 55.2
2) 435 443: 66.1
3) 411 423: 64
